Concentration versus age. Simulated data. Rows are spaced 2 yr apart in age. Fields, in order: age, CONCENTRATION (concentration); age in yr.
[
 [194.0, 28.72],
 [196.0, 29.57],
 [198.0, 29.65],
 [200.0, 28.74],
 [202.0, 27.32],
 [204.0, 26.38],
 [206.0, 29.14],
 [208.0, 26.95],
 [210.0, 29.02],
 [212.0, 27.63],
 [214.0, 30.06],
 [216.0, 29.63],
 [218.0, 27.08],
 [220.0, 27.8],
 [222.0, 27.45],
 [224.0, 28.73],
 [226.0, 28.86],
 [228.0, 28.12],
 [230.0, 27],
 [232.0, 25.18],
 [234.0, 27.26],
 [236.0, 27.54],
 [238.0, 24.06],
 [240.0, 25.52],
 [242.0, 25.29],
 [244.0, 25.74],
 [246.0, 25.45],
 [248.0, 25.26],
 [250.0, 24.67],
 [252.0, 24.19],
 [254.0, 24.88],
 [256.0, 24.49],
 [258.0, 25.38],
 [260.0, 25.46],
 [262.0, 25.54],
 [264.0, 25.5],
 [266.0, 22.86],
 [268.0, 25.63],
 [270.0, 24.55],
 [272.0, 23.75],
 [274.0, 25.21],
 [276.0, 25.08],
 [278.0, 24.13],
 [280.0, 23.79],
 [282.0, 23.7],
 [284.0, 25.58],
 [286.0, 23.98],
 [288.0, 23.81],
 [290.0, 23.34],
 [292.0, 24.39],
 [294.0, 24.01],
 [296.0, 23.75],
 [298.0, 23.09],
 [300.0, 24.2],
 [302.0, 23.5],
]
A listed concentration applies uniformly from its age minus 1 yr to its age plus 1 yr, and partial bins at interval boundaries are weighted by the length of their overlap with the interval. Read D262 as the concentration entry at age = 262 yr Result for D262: 25.54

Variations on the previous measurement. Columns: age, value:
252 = 24.19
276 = 25.08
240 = 25.52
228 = 28.12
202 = 27.32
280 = 23.79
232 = 25.18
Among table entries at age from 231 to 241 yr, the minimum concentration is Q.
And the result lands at 24.06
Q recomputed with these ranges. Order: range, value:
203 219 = 26.38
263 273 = 22.86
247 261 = 24.19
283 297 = 23.34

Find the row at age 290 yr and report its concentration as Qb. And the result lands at 23.34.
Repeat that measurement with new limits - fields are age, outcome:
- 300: 24.2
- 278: 24.13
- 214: 30.06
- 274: 25.21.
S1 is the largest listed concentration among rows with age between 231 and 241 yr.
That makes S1 27.54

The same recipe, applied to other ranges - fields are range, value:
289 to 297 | 24.39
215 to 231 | 29.63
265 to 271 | 25.63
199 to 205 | 28.74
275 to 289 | 25.58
